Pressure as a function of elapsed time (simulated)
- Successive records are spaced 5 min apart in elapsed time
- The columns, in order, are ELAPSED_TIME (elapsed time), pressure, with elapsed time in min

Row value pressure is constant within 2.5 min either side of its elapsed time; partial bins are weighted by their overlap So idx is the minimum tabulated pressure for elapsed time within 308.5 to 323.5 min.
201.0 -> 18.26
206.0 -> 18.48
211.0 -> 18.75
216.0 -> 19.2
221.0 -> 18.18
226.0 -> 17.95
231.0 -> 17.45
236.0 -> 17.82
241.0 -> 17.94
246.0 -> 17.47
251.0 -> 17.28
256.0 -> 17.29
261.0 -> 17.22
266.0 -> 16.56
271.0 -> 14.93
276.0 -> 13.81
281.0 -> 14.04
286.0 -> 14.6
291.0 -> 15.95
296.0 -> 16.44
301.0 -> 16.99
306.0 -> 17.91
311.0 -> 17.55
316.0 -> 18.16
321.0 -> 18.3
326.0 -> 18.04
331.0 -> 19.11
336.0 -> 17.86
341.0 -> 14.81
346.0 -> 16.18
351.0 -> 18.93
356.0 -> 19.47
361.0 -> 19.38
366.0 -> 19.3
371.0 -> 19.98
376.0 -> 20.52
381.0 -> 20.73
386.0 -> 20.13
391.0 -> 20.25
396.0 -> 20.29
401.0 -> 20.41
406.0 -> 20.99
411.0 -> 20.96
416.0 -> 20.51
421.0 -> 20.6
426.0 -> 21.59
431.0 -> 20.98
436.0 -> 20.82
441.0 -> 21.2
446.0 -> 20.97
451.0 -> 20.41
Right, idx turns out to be 17.55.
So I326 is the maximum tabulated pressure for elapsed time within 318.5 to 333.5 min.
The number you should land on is 19.11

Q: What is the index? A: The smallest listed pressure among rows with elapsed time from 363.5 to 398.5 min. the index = 19.3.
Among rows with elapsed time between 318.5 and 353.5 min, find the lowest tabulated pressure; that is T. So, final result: 14.81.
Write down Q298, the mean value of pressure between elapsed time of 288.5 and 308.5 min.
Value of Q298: 16.8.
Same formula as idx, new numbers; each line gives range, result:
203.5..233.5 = 17.45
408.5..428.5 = 20.51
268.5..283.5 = 13.81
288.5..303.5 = 15.95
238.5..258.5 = 17.28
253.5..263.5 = 17.22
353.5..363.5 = 19.38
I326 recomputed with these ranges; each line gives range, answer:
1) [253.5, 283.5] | 17.29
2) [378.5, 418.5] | 20.99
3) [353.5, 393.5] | 20.73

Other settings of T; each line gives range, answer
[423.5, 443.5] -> 20.82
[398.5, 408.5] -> 20.41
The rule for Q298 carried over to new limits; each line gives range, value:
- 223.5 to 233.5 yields 17.7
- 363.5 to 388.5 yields 20.1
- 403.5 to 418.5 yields 20.8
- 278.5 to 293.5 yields 14.9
